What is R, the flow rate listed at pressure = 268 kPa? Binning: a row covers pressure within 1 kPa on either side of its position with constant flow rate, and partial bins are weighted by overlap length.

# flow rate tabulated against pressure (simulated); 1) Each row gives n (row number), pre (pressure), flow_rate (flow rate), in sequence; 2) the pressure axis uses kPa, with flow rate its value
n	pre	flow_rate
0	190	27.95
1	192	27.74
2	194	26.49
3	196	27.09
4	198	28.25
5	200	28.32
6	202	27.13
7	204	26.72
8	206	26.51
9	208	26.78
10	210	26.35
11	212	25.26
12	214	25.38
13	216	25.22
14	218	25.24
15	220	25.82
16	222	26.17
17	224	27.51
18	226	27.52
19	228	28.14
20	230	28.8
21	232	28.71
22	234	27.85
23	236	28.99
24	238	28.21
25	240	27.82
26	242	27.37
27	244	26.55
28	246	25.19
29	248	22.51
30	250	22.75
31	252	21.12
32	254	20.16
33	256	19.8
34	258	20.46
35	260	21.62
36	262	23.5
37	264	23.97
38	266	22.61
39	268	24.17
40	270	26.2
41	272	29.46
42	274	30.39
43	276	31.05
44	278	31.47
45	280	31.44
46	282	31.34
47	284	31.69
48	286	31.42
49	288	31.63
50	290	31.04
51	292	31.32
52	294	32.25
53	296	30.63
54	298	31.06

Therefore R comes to 24.17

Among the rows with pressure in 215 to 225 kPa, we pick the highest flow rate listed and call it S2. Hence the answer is 27.51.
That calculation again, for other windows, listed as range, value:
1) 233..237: 28.99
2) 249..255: 22.75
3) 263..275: 30.39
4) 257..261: 21.62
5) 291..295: 32.25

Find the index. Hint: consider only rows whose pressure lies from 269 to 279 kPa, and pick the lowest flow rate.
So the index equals 26.2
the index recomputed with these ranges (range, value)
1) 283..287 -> 31.42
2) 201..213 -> 25.26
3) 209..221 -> 25.22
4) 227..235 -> 27.85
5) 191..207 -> 26.49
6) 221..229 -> 26.17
